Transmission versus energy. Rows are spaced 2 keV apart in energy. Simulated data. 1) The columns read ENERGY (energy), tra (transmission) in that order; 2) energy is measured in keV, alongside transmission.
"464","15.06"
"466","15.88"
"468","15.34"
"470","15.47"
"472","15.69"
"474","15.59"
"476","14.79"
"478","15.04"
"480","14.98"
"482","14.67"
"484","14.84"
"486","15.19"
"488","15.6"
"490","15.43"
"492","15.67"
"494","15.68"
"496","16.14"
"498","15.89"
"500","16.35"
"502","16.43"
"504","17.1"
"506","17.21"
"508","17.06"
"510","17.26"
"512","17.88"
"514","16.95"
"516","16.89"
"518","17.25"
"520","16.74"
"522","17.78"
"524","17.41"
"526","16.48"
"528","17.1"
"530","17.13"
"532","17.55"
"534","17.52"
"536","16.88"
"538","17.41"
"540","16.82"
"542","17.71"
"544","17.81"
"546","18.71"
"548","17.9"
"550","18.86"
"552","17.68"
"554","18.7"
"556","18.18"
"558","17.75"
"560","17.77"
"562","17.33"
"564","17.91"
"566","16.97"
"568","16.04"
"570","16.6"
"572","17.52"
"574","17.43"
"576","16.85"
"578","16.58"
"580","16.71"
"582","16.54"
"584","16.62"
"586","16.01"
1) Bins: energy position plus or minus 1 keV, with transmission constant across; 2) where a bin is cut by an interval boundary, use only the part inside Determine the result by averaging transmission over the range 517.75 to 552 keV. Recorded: 17.5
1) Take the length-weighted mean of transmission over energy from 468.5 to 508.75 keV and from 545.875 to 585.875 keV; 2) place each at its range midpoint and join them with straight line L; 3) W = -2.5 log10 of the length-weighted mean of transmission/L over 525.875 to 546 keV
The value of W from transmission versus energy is -0.04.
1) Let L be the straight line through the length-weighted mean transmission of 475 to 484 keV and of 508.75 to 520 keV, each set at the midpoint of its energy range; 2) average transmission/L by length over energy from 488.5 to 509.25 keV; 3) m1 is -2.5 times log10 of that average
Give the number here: -0.01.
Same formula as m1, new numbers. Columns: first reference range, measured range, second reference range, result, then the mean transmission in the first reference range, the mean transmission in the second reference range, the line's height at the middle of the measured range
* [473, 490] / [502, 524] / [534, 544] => -0.06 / 15.1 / 17.3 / 16.3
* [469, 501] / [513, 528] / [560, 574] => -0.06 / 15.4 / 17.1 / 16.2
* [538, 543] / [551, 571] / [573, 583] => -0.03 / 17.3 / 16.8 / 17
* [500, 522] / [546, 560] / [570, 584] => -0.08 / 17.1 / 16.9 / 17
